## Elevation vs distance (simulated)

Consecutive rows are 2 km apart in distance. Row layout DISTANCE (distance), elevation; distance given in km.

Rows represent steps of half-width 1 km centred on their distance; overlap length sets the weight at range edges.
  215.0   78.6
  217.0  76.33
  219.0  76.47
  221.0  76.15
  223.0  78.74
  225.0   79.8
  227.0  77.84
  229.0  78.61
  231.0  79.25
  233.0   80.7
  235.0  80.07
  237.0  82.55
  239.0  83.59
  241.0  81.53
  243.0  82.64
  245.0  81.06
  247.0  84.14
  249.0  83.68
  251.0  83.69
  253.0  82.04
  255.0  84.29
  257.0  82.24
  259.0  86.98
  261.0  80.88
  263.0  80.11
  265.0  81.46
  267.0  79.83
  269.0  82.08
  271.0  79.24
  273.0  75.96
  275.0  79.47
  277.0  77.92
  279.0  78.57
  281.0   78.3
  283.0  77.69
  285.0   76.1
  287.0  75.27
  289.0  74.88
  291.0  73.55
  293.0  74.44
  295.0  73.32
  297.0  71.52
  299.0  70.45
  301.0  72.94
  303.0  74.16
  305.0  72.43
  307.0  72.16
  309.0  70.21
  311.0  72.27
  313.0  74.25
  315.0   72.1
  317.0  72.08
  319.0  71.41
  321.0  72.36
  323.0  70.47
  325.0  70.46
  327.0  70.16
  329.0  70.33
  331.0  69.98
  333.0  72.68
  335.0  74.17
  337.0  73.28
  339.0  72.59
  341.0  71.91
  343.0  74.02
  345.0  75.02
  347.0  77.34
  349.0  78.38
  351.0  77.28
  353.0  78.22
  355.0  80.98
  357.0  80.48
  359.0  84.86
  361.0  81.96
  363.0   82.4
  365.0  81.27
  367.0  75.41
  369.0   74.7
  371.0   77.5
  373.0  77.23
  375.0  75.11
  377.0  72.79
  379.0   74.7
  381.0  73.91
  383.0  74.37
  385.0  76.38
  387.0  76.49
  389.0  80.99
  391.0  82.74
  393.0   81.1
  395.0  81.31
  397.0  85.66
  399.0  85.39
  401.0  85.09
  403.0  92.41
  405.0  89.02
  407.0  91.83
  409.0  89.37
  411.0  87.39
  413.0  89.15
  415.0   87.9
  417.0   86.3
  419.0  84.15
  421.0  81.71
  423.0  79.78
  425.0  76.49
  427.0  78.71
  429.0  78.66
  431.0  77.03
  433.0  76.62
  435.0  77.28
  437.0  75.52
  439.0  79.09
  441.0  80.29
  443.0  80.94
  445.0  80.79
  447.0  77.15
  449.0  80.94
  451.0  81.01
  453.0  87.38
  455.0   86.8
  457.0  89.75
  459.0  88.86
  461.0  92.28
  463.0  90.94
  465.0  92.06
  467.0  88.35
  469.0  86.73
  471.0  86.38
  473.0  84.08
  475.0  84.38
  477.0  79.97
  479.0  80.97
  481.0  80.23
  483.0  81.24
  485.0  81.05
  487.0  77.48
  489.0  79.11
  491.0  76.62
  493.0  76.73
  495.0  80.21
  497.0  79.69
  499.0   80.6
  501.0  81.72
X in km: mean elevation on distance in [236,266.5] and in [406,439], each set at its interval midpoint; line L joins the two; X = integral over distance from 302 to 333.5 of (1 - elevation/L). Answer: 4.13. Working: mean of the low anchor 82.7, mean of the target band 71.7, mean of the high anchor 82.3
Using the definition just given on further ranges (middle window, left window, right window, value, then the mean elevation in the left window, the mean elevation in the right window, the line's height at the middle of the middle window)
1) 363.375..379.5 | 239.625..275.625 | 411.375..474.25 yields 1.2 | 81.8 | 83.4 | 82.8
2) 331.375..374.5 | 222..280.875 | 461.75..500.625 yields 2.4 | 81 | 82.5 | 81.6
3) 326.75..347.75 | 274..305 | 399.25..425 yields 1.8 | 75.1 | 86.6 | 79.6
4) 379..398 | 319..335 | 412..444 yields -0.5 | 71.2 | 80.6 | 76.9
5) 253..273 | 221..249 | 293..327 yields -1.1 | 80.7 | 72.1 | 77.5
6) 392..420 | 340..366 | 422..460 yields -2.4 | 78.8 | 80.7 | 79.9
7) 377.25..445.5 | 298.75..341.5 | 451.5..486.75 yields -1.1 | 72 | 85.7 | 80.4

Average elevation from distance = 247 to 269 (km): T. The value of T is 82.6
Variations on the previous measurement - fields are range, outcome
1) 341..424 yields 80.9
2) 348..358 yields 79.1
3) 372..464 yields 82.1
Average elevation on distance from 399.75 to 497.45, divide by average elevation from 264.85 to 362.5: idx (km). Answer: 1.1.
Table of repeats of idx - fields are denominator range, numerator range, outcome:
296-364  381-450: 1.10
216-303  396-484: 1.06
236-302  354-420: 1.03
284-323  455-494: 1.15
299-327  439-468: 1.19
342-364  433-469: 1.06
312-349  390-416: 1.19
